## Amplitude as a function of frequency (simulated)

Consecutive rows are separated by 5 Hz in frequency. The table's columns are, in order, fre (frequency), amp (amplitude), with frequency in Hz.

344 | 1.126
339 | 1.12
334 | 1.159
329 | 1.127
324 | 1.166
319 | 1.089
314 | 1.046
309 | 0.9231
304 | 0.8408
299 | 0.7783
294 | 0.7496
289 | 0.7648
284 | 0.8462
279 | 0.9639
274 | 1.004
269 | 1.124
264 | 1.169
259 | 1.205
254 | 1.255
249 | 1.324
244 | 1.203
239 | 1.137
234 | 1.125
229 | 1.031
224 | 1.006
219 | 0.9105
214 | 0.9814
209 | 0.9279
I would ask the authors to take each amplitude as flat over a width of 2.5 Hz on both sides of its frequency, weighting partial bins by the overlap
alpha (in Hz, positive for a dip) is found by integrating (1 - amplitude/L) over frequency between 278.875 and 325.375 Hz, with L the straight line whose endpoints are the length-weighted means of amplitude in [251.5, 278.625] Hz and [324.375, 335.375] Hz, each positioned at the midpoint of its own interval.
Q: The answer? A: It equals 9.5 Hz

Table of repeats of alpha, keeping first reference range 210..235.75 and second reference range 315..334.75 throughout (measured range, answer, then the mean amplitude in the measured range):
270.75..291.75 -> 3.4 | 0.901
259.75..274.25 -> -1.0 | 1.13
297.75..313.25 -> 3.2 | 0.875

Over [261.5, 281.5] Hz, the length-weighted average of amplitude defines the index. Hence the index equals 1.07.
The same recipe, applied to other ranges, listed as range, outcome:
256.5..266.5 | 1.19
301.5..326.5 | 1.01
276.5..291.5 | 0.858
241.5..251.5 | 1.26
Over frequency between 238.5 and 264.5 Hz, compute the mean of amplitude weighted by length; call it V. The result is 1.23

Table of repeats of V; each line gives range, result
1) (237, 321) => 1.02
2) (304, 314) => 0.933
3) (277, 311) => 0.835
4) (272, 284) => 0.954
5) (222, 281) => 1.13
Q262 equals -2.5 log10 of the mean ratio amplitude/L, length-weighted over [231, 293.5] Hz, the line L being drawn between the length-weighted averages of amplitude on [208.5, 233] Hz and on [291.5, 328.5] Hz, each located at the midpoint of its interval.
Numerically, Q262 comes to -0.12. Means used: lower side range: 0.984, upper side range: 0.952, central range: 1.08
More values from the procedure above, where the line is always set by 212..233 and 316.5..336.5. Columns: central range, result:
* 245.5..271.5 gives -0.17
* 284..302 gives 0.37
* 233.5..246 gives -0.14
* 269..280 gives 0.05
